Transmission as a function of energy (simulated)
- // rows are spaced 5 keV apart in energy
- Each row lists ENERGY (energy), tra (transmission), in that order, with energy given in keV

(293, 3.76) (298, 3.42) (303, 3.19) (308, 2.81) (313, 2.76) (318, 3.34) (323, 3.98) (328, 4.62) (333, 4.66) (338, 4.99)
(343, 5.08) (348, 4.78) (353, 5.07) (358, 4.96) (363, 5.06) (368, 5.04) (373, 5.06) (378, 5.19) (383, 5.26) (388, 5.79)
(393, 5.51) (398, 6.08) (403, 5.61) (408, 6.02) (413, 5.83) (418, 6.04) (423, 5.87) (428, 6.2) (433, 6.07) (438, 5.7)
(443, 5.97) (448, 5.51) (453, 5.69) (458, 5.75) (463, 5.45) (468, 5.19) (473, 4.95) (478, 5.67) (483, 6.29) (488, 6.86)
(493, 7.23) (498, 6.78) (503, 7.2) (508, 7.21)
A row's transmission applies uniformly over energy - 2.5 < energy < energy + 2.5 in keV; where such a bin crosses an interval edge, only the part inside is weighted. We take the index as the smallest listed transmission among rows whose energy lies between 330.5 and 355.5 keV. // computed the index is 4.66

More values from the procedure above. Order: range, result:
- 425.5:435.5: 6.07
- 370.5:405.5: 5.06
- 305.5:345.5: 2.76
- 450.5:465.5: 5.45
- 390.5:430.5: 5.51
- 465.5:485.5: 4.95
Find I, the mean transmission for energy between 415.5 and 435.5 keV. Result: 6.04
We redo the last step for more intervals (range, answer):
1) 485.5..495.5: 7.05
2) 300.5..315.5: 2.92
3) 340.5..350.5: 4.93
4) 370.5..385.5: 5.17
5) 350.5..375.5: 5.04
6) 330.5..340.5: 4.83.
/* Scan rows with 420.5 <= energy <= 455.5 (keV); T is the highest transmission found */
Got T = 6.2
